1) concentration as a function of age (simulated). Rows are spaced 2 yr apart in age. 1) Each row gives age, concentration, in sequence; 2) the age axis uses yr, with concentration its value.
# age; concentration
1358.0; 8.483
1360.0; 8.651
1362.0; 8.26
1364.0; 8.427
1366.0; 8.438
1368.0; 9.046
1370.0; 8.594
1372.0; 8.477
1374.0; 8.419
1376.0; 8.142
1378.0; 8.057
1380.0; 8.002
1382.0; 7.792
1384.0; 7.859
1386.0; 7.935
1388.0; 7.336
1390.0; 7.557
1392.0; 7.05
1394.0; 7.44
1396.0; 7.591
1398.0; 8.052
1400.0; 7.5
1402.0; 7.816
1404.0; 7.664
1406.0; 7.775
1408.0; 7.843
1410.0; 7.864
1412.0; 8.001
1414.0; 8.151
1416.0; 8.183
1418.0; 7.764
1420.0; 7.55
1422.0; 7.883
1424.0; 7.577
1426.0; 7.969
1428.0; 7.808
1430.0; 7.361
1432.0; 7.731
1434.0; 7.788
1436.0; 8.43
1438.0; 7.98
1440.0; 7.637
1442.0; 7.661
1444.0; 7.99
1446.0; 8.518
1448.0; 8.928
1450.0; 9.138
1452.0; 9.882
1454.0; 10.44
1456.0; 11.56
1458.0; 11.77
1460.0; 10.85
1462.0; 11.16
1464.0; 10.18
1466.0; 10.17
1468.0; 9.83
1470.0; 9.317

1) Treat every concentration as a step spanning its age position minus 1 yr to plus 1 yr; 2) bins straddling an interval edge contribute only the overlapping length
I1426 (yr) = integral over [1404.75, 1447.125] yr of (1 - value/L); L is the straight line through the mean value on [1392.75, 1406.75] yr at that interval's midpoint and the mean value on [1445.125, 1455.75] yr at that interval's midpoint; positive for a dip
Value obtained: 3.6 yr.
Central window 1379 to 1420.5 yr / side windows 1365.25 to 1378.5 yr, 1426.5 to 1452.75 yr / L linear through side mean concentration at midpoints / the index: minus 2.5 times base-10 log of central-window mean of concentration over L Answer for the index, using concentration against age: 0.08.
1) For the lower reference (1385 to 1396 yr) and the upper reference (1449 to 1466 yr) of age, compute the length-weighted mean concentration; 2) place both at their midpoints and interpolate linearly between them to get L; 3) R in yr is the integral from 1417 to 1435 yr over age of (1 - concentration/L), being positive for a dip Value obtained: 2.78 yr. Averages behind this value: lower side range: 7.48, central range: 7.71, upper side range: 10.6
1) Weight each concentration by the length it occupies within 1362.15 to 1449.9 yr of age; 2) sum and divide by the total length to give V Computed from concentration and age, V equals 7.96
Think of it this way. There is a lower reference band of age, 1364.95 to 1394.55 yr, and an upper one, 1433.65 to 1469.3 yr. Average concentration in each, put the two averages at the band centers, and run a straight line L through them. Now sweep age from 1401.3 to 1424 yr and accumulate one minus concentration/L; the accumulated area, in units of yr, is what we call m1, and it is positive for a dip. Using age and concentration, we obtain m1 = 2.2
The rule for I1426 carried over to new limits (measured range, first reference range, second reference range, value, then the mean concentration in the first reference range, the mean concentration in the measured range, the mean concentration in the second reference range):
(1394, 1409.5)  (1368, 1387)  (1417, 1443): 0.52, 8.19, 7.73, 7.78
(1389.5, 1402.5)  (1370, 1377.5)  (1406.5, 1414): 0.85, 8.36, 7.56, 7.93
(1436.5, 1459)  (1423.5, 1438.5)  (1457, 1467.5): 0.59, 7.83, 9.21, 10.8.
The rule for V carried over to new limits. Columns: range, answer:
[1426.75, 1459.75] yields 8.83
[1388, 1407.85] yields 7.6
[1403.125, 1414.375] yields 7.87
